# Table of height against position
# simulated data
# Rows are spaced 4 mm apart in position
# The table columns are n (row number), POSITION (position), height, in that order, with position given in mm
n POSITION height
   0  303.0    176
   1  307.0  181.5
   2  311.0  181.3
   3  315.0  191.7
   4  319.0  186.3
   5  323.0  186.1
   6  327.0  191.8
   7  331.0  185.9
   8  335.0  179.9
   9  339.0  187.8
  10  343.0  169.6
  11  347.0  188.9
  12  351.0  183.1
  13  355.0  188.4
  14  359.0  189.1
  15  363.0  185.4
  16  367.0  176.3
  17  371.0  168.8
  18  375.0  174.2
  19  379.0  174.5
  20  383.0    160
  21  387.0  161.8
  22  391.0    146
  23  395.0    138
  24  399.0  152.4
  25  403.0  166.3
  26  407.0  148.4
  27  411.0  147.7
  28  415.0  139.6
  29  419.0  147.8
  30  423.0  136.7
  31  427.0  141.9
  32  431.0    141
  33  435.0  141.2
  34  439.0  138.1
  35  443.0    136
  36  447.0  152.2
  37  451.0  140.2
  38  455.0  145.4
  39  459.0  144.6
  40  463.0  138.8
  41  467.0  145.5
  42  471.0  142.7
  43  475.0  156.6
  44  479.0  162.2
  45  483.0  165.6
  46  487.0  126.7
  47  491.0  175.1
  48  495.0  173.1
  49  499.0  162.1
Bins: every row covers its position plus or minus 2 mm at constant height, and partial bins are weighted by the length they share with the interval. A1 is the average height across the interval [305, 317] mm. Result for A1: 185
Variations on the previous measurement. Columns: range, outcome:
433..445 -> 138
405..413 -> 148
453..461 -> 145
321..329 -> 189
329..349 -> 182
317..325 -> 186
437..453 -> 142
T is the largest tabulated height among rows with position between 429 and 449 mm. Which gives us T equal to 152.2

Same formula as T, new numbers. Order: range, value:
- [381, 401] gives 161.8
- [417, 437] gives 147.8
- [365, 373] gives 176.3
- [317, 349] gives 191.8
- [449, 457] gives 145.4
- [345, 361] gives 189.1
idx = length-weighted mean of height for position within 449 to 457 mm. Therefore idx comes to 143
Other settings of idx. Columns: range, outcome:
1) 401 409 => 157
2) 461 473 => 142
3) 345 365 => 187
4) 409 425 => 143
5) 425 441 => 141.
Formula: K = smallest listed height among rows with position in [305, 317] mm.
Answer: 181.3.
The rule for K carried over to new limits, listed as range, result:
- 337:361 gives 169.6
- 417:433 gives 136.7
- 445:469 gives 138.8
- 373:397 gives 138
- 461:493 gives 126.7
